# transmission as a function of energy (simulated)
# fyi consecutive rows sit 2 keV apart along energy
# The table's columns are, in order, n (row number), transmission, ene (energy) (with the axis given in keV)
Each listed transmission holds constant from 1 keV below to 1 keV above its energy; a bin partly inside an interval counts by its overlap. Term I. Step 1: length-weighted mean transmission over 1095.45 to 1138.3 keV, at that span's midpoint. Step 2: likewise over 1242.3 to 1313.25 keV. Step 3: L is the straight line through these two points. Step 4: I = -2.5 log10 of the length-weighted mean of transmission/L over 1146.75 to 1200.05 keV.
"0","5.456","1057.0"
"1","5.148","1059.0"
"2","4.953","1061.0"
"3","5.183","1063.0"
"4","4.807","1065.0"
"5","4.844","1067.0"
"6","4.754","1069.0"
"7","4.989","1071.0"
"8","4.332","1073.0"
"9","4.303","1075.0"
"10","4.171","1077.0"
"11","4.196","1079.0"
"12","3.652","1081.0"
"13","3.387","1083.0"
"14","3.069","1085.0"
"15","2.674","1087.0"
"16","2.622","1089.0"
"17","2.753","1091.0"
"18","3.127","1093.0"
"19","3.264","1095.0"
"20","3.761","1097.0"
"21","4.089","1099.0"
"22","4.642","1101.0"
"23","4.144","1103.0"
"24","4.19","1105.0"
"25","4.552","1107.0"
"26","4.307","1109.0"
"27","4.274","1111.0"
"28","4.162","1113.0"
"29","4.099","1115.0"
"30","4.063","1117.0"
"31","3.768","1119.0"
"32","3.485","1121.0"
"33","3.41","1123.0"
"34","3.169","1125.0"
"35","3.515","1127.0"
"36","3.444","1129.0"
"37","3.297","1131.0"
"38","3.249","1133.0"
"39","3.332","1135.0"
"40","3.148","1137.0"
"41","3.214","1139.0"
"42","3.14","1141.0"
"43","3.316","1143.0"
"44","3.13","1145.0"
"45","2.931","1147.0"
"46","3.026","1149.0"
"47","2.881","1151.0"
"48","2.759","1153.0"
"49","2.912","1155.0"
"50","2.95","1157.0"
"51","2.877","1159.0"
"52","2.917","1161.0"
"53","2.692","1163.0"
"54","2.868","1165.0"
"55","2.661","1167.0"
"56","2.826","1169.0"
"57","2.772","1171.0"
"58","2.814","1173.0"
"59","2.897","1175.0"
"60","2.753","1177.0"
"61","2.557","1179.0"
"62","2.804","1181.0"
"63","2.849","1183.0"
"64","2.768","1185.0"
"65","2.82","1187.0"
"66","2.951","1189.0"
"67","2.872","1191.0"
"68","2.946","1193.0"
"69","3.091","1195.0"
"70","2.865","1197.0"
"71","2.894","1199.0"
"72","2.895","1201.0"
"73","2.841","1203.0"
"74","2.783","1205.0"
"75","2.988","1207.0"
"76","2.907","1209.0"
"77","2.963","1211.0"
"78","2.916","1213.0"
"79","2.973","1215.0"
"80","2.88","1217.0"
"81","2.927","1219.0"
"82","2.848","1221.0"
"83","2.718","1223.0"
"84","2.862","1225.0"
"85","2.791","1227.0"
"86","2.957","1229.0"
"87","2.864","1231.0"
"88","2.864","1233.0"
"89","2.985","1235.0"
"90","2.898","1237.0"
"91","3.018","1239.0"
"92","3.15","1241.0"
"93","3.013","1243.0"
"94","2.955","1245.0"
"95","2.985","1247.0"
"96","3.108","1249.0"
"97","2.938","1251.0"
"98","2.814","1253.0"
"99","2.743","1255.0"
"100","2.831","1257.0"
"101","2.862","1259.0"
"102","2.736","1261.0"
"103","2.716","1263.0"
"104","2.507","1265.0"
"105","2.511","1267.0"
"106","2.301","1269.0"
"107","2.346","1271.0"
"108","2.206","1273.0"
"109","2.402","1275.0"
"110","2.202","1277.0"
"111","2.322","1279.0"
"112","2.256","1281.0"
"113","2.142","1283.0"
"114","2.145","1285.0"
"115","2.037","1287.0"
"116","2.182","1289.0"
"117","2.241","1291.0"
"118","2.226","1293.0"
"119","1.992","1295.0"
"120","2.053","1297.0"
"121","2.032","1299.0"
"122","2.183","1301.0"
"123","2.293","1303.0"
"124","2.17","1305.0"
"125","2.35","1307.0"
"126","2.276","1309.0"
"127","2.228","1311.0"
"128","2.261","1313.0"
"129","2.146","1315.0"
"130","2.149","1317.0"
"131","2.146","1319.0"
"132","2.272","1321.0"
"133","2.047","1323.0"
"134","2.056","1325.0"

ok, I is 0.16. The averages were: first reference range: 3.8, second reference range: 2.43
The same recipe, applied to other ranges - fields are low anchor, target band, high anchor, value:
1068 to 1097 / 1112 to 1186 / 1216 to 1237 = 0.06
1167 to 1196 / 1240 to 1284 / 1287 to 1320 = -0.10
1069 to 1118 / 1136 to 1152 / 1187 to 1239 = 0.12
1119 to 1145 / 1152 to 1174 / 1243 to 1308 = 0.11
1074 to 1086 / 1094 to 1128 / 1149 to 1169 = -0.15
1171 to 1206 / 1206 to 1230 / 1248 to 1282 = -0.06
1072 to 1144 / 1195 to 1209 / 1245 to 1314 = 0.03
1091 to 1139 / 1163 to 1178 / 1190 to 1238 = 0.17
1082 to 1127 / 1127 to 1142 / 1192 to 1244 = 0.06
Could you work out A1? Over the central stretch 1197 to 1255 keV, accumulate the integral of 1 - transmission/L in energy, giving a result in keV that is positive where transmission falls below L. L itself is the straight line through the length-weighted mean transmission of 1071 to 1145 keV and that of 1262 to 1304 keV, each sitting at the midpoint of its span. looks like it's -4.6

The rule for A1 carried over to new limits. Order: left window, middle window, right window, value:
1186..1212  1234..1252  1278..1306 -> -3.17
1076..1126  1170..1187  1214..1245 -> 2.40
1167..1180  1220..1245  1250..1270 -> -1.83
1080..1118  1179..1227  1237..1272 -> 3.52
